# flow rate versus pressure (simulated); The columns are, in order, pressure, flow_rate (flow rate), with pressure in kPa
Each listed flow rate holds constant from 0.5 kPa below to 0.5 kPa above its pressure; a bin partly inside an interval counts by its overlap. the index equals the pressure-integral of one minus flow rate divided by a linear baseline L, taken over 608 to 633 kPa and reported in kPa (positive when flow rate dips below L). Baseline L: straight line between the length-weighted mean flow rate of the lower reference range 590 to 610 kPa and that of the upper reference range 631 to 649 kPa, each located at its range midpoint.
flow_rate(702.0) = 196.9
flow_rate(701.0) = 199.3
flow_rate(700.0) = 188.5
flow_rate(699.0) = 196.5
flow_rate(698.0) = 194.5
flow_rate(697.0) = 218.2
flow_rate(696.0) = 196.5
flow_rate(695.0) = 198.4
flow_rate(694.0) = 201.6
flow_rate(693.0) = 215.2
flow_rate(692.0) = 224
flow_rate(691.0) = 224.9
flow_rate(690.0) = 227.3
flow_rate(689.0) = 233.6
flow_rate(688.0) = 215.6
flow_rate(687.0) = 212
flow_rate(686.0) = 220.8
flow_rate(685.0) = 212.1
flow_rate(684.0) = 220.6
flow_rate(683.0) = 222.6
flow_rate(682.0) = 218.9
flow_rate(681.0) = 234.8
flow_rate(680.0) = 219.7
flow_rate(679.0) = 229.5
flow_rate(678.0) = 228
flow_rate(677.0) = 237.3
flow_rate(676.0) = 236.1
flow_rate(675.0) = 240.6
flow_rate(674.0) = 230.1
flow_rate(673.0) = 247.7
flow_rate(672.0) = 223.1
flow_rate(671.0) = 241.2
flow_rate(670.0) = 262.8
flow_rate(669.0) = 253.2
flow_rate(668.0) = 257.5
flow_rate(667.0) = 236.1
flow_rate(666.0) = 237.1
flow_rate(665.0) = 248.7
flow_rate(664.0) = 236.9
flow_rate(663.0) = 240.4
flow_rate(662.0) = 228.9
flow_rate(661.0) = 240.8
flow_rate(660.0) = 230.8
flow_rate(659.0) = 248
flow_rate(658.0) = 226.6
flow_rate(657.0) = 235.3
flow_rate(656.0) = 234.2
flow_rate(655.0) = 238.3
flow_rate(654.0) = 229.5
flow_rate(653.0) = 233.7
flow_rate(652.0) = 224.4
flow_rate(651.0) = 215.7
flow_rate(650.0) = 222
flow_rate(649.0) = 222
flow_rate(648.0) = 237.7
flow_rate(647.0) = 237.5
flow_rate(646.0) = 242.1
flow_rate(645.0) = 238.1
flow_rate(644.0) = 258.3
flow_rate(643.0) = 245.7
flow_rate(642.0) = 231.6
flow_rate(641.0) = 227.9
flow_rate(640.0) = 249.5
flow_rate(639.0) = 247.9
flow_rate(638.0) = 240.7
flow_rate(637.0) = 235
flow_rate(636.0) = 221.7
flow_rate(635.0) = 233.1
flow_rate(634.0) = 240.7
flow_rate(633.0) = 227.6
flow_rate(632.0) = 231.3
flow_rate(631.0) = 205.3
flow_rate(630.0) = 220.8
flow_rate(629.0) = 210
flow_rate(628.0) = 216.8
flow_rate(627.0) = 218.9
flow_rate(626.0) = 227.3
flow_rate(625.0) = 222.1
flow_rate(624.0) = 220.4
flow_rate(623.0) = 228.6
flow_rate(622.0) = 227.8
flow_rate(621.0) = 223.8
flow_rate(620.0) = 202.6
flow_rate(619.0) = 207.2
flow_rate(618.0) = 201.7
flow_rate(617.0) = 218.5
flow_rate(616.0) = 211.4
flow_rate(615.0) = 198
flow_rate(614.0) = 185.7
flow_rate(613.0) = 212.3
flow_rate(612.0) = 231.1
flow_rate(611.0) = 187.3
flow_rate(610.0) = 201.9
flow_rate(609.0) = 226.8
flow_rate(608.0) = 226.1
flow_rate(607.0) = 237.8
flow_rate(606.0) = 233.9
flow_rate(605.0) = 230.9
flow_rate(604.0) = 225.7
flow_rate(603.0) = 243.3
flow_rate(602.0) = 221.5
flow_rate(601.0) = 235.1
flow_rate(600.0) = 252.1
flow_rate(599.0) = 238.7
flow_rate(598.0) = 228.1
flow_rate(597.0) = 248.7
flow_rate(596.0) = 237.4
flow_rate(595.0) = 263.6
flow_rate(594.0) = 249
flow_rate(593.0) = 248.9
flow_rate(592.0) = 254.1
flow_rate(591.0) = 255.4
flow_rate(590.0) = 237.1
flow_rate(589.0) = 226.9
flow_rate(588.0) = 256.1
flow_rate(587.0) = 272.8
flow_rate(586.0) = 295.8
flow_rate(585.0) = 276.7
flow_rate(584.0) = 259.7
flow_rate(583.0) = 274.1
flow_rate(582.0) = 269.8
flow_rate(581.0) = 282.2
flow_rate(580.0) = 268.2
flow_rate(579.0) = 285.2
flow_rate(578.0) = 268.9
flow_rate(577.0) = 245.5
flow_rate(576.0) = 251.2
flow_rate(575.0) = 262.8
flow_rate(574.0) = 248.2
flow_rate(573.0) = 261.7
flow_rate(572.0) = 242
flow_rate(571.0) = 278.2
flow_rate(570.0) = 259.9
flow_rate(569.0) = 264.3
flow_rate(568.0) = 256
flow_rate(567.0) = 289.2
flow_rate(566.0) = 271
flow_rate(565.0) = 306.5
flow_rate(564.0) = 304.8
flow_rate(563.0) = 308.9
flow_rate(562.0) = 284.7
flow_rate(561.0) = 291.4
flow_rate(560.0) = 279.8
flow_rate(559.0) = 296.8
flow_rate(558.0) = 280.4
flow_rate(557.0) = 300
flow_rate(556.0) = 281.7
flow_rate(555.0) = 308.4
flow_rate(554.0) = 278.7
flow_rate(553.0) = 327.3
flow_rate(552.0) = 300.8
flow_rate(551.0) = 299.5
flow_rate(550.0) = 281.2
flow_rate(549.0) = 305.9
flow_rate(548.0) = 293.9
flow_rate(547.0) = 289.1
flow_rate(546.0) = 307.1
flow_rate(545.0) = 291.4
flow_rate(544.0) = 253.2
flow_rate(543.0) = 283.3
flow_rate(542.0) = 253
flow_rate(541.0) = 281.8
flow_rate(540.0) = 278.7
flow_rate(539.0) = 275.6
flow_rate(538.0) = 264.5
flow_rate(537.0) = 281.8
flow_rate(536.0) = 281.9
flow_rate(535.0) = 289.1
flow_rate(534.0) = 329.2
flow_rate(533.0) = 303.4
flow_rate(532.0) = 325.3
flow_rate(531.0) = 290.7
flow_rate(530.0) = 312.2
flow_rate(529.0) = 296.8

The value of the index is 2.4 kPa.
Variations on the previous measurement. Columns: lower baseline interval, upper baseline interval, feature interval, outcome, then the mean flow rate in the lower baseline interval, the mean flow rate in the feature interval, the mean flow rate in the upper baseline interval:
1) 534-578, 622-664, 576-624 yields 3.4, 282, 239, 231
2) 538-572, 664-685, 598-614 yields 2.3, 286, 226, 236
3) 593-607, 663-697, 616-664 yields 1.0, 239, 229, 229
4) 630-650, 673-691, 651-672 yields -0.7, 235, 238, 226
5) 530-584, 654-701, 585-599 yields 0.8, 283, 252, 227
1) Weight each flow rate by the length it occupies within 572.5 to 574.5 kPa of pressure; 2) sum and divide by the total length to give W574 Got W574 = 255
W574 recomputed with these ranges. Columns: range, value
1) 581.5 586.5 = 275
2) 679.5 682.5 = 224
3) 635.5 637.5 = 228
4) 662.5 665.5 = 242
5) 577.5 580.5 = 274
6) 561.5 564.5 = 299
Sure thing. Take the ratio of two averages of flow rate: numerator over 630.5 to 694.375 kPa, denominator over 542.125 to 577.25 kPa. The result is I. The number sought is 0.82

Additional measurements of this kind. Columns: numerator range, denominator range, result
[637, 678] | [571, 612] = 0.96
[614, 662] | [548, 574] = 0.80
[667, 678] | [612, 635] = 1.12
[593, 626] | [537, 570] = 0.78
